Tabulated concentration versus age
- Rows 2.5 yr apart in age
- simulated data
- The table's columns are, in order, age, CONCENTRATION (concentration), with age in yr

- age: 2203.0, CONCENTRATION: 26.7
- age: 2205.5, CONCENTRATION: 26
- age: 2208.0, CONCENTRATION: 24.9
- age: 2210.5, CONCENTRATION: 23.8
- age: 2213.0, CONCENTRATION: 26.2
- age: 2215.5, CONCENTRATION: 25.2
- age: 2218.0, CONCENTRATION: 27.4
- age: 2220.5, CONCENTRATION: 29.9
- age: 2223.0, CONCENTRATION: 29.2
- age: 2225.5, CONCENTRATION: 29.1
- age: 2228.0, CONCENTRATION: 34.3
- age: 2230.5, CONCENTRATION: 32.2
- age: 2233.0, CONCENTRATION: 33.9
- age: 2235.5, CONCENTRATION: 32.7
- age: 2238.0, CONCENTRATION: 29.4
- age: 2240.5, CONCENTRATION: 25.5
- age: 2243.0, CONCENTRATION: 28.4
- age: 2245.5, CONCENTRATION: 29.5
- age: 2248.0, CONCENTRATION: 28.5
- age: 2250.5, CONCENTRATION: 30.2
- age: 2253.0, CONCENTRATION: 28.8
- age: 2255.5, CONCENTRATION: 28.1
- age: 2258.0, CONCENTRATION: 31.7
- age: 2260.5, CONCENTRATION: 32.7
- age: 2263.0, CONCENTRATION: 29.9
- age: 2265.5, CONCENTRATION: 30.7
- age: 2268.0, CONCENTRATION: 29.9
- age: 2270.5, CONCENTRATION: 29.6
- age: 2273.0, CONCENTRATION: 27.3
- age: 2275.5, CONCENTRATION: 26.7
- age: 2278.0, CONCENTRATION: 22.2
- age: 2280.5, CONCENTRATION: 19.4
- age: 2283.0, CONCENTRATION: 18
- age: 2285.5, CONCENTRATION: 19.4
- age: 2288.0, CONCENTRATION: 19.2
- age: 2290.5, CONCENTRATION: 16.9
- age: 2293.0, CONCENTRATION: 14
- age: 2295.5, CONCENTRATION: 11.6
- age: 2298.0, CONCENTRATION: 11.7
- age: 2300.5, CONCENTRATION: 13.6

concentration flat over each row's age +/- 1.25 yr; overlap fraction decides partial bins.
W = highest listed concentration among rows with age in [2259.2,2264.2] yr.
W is 32.7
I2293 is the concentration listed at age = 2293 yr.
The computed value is 14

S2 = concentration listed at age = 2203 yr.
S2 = 26.7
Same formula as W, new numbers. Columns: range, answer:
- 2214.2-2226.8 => 29.9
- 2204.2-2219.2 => 27.4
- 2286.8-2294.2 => 19.2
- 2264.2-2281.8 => 30.7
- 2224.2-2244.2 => 34.3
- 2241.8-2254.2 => 30.2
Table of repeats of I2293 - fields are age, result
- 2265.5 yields 30.7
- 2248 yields 28.5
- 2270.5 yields 29.6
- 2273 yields 27.3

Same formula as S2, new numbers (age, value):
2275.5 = 26.7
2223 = 29.2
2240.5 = 25.5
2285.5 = 19.4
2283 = 18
